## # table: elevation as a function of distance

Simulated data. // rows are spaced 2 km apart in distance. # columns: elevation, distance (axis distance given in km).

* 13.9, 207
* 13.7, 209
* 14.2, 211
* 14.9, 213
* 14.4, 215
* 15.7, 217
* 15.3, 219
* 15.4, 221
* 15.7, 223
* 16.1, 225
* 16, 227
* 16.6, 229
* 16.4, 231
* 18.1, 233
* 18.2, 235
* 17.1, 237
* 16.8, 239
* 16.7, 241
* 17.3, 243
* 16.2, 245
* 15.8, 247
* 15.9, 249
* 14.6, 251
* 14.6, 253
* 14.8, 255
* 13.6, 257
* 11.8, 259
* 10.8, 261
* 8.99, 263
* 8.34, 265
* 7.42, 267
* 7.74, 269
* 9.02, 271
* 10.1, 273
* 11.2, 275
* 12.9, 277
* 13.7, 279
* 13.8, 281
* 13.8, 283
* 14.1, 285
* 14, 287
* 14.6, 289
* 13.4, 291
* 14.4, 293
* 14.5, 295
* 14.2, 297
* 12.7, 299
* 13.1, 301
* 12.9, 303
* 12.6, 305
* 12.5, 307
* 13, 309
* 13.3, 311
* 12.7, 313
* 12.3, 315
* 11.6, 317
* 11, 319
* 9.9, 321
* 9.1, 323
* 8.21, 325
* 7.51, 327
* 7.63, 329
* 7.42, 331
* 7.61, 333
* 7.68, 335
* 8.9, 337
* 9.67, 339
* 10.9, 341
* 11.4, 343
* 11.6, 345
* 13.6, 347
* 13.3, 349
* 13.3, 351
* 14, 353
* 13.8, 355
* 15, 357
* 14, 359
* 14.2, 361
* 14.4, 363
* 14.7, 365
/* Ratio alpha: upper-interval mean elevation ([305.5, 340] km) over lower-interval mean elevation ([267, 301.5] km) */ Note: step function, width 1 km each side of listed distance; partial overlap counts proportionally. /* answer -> 0.80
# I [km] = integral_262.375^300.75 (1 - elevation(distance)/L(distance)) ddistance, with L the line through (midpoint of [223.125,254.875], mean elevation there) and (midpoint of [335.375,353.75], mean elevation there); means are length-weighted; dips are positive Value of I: 6.1 km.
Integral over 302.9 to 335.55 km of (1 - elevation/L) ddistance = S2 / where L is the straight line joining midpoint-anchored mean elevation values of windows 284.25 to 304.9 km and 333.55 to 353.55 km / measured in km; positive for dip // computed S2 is 5.7 km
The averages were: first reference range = 13.7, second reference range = 11.3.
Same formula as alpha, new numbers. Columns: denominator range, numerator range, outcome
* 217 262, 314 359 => 0.69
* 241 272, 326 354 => 0.82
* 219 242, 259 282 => 0.63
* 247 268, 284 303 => 1.13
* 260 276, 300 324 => 1.30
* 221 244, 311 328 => 0.62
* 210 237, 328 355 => 0.67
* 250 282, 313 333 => 0.83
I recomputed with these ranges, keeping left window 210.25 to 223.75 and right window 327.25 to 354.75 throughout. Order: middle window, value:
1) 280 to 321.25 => -3.72 km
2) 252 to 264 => 1.04 km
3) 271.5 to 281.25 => 0.64 km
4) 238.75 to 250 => -1.86 km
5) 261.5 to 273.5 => 4.18 km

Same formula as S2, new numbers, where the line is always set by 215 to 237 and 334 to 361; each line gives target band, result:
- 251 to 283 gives 7.4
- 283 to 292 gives 0.1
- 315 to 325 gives 2.1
